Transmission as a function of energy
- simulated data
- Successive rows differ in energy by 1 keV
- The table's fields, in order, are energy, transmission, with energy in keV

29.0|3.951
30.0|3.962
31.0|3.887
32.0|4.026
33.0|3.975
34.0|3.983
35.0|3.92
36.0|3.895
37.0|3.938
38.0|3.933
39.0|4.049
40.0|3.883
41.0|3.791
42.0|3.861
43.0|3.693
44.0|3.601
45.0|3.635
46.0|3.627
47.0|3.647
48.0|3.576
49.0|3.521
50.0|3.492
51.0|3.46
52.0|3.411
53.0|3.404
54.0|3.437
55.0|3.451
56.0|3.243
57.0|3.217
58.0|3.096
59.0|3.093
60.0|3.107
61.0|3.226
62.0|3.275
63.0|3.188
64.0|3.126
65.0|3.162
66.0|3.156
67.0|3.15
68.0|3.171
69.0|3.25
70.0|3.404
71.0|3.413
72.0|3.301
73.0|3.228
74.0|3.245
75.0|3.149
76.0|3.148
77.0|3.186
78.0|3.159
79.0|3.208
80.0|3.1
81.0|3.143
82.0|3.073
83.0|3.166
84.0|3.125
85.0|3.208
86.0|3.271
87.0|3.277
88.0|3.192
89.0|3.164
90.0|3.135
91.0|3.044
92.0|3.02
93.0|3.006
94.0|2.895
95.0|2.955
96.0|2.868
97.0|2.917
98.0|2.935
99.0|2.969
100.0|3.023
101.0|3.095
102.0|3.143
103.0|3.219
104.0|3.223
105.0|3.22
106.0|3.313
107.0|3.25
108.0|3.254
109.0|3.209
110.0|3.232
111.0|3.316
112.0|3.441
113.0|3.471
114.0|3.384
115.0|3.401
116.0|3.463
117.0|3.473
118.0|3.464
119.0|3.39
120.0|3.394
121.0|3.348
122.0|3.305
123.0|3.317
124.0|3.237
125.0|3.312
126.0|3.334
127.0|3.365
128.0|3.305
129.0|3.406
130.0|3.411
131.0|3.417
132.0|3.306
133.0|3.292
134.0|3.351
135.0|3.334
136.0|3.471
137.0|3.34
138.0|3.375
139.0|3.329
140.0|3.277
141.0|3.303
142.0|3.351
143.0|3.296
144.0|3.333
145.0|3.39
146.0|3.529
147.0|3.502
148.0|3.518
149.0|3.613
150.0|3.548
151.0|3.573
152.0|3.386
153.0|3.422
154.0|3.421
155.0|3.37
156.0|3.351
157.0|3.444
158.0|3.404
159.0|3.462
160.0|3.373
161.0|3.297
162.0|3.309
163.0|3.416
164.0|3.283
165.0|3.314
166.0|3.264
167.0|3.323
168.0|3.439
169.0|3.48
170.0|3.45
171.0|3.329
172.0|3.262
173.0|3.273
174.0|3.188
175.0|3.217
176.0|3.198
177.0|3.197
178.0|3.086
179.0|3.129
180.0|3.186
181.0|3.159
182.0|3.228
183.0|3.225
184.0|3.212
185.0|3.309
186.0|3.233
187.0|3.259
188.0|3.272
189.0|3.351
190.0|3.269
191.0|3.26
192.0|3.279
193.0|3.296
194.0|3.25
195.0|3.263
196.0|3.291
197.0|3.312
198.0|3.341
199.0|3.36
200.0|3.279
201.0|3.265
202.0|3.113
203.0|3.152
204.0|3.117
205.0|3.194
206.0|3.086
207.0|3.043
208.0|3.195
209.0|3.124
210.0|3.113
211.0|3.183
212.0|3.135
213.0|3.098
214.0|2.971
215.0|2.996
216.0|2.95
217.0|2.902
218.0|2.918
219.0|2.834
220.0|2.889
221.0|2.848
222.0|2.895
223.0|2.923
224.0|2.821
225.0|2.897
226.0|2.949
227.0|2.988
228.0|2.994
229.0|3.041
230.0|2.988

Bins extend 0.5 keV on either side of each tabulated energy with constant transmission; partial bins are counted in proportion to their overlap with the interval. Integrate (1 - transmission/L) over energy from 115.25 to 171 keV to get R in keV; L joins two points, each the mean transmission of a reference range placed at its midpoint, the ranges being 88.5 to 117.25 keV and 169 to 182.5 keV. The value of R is -3.12 keV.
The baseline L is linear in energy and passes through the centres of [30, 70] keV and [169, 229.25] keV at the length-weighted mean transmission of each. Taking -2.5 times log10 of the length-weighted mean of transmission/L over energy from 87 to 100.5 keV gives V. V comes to 0.13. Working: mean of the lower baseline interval 3.53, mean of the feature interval 3.02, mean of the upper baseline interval 3.15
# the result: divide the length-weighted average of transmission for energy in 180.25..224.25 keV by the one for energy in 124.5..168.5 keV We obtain 0.93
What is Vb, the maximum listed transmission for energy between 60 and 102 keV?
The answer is 3.413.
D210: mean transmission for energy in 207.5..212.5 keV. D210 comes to 3.15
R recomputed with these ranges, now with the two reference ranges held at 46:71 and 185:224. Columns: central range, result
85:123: 0.6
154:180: -1.1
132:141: -0.3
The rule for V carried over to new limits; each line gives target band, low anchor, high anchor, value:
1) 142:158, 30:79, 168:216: -0.05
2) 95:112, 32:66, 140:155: 0.11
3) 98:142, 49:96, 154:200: -0.02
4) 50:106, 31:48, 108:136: 0.14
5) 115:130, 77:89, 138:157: -0.01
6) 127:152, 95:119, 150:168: -0.02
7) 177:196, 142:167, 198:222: -0.01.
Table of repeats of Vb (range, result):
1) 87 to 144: 3.473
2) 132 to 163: 3.613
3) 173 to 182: 3.273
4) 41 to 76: 3.861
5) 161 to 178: 3.48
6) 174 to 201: 3.36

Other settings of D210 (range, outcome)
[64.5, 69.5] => 3.18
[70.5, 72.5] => 3.36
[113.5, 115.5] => 3.39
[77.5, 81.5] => 3.15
